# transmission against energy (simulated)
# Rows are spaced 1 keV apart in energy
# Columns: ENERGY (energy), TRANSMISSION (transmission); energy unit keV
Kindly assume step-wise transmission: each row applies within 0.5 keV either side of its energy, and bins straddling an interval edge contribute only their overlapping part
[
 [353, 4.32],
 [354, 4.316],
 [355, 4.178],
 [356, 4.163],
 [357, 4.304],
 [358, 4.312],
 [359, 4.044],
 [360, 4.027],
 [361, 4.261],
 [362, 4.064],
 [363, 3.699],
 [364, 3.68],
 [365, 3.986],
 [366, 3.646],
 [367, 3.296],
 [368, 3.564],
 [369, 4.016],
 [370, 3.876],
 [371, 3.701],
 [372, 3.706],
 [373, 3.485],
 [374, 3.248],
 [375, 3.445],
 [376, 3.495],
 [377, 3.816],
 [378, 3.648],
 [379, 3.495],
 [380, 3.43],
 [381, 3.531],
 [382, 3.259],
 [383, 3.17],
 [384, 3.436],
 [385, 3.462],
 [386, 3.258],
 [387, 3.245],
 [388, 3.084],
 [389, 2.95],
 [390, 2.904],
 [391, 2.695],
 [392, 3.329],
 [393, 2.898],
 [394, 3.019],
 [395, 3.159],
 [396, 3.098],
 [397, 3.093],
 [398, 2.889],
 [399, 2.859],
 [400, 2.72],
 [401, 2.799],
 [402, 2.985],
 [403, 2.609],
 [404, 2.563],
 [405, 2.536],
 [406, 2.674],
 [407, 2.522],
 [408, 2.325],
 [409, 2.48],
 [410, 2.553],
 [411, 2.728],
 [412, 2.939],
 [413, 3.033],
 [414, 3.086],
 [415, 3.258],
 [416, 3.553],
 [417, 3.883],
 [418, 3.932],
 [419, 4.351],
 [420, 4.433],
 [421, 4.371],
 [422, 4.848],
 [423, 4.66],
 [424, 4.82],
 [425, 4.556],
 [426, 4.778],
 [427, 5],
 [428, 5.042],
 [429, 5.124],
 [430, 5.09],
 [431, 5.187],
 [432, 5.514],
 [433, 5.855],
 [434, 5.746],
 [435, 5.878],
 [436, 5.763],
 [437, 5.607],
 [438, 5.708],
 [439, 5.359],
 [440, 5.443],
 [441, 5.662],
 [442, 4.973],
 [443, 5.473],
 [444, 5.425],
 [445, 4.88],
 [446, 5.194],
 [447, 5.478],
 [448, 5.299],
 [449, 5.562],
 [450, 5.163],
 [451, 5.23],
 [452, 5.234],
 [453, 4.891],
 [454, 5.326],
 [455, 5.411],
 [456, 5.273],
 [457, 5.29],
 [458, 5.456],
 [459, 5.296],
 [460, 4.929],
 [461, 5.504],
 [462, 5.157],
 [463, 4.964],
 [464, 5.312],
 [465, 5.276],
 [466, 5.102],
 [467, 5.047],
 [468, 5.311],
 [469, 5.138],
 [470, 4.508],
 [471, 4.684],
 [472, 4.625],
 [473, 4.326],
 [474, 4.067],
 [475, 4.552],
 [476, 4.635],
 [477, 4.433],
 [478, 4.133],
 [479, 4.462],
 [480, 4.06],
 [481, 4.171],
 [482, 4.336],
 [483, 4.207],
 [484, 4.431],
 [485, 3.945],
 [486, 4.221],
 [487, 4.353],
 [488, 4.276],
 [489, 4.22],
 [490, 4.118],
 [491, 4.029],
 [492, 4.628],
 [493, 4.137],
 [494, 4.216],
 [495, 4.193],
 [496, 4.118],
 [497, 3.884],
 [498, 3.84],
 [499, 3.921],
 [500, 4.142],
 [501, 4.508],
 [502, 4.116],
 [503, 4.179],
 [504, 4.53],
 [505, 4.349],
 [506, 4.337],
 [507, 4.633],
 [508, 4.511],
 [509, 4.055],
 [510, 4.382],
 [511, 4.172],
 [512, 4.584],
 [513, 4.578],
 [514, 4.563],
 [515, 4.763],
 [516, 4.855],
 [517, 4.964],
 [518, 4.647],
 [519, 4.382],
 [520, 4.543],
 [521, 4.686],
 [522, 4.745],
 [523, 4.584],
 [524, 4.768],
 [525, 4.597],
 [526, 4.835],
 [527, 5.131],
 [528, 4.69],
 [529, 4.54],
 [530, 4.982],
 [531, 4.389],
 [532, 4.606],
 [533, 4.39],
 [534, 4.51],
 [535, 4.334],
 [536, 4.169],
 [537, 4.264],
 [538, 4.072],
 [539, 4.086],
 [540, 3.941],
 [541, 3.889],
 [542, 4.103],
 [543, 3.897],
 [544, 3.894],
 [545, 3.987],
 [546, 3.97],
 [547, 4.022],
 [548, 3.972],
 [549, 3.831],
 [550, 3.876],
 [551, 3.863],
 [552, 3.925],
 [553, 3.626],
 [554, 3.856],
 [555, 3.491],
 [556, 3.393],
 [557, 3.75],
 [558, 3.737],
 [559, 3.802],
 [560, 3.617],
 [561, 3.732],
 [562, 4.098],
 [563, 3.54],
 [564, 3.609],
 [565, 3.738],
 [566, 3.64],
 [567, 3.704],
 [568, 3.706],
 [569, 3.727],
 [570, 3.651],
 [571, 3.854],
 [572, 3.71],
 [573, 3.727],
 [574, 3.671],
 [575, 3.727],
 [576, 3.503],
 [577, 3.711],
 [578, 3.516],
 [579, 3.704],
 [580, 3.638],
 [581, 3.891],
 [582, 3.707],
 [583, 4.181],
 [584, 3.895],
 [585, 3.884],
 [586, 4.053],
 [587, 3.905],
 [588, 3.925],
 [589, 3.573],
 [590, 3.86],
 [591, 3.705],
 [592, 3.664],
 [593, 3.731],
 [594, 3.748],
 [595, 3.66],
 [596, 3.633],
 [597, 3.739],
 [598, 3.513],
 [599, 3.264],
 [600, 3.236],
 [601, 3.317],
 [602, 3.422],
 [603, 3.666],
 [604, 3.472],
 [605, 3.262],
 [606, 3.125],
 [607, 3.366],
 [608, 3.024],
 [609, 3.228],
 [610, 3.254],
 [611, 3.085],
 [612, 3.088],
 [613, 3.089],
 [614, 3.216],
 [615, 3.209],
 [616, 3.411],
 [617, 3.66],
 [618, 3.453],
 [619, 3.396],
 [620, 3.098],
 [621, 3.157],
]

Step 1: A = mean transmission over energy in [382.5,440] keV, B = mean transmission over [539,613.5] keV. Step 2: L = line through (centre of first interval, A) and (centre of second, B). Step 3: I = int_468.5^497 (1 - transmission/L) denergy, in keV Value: -4.42 keV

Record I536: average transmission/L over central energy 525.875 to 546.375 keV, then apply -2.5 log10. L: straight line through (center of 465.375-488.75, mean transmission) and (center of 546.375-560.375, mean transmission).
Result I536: -0.10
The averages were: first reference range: 4.48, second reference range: 3.77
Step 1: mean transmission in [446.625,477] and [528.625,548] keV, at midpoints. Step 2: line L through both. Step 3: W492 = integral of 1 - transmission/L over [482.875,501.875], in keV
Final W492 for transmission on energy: 2.17 keV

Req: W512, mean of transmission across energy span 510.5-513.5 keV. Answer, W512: 4.44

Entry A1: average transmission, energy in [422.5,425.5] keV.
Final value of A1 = 4.68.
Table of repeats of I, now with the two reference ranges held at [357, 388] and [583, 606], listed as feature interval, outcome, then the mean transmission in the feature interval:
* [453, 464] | -4.8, 5.25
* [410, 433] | -4.0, 4.28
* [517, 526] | -2.5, 4.65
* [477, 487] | -1.6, 4.24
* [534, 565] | -2.1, 3.89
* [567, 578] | -0.1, 3.69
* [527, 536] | -2.3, 4.57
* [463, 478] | -4.6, 4.77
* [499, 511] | -2.2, 4.32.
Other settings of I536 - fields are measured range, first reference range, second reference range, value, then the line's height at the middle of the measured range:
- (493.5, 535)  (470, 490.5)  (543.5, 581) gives -0.10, 4.08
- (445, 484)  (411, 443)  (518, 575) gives -0.09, 4.53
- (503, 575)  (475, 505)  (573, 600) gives -0.05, 3.97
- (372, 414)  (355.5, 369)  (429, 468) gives 0.40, 4.43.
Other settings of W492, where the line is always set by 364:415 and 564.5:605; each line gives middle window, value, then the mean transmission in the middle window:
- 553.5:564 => -0.2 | 3.7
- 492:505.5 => -2.8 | 4.18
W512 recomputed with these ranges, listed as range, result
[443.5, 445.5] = 5.15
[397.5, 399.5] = 2.87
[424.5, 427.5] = 4.78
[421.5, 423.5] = 4.75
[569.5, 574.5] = 3.72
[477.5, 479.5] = 4.3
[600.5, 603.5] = 3.47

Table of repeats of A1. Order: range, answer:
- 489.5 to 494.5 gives 4.23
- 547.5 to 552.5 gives 3.89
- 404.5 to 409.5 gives 2.51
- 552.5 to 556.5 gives 3.59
